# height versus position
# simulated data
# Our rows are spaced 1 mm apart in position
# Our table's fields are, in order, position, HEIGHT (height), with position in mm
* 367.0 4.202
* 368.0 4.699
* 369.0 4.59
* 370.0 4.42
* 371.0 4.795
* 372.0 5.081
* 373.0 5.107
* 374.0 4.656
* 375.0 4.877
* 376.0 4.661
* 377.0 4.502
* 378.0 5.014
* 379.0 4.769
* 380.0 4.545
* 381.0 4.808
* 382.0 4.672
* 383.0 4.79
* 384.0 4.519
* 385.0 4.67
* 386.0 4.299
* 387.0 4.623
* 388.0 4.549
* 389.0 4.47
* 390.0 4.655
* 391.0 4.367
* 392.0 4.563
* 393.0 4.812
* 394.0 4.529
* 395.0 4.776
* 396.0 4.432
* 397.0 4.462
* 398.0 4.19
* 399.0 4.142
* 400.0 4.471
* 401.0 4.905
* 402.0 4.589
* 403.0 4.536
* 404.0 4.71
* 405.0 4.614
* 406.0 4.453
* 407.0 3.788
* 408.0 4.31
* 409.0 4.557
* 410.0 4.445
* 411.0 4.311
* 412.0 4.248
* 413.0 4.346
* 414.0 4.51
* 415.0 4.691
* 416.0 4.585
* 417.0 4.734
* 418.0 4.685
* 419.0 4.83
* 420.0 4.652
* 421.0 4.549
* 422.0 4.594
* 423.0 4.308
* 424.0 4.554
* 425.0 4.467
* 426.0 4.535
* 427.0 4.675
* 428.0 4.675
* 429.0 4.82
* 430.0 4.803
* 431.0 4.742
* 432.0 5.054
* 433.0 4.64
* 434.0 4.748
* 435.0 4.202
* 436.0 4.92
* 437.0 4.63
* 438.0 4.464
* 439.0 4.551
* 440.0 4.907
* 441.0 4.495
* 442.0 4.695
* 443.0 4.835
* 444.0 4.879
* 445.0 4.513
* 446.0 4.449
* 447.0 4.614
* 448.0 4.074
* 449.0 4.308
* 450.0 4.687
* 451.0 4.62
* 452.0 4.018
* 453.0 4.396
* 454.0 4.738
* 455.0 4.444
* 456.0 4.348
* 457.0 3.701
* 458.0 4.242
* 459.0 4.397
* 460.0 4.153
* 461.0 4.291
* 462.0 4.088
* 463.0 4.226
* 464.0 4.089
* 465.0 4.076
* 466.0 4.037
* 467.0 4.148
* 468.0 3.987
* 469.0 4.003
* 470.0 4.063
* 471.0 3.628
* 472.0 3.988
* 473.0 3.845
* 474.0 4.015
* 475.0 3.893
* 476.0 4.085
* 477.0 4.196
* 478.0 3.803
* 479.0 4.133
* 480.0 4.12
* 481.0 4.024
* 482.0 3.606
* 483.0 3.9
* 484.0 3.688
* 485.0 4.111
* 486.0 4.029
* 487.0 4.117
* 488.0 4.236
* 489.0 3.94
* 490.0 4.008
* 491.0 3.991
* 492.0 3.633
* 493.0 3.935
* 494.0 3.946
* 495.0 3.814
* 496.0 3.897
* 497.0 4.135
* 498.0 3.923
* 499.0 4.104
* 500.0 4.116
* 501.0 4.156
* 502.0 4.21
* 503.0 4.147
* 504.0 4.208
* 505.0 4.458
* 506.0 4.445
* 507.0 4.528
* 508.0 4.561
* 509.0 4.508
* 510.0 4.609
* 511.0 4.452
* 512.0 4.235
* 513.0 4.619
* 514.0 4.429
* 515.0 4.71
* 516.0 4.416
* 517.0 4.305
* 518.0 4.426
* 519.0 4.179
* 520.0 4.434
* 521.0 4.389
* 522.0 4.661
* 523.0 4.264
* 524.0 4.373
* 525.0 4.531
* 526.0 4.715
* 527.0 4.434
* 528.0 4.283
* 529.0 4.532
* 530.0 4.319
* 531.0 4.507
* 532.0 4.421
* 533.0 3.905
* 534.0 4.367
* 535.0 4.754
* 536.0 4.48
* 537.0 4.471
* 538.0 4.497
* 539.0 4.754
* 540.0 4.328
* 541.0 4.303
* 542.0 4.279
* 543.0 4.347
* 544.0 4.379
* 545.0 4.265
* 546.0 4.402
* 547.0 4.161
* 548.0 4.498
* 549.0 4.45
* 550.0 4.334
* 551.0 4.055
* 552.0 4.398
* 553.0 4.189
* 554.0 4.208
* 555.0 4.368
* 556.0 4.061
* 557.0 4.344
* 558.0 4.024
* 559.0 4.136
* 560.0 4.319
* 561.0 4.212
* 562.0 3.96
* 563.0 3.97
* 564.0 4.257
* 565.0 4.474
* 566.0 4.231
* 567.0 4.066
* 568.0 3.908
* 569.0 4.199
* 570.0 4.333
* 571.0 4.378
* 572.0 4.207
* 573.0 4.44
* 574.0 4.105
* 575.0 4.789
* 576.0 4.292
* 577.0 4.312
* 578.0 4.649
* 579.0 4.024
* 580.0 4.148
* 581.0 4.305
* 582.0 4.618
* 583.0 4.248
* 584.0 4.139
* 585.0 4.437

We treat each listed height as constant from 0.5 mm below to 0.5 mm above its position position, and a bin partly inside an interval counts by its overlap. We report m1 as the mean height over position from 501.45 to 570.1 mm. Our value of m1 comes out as 4.35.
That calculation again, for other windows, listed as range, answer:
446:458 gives 4.36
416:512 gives 4.3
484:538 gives 4.29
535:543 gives 4.46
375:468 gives 4.51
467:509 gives 4.05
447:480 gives 4.15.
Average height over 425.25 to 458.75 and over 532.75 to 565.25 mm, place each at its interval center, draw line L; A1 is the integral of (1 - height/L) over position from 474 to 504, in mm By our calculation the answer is 3.0 mm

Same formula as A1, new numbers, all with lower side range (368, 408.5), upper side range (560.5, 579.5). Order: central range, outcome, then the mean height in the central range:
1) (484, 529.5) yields 1.1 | 4.26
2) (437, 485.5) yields 2.5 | 4.22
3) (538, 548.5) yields -0.2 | 4.38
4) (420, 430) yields -0.1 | 4.59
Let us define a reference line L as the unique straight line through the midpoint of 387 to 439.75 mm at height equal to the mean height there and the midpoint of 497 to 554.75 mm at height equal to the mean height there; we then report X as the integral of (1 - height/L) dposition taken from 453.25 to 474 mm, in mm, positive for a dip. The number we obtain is 1.6 mm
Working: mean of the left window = 4.56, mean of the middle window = 4.13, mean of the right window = 4.37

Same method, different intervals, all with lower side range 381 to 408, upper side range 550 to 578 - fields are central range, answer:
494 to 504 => 0.7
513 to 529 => -0.5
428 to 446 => -1.0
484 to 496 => 1.1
